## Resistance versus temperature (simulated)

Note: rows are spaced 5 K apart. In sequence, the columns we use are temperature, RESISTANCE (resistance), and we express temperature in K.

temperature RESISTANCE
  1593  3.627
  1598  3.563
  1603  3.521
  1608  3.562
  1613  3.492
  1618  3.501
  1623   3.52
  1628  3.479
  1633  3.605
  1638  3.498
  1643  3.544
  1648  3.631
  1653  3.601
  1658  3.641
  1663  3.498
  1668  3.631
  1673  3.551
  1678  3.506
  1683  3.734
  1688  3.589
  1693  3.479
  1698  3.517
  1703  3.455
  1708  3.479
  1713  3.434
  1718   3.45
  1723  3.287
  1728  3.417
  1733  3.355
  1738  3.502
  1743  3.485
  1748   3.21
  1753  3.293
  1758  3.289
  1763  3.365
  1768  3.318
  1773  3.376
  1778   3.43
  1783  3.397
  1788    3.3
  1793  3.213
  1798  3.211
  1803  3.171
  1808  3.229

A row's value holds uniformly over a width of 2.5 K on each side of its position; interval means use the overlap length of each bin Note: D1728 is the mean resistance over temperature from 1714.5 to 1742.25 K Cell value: 3.41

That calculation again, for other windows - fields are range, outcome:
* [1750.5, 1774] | 3.33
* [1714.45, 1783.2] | 3.37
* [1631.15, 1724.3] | 3.54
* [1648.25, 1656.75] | 3.61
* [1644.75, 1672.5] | 3.6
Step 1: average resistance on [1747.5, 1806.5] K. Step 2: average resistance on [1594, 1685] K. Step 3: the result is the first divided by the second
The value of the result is 0.9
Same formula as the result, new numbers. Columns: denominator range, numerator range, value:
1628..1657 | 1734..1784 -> 0.94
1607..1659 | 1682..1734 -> 0.98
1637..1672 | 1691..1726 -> 0.96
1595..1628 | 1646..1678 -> 1.02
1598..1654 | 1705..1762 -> 0.96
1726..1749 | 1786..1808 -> 0.95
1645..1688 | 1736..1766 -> 0.93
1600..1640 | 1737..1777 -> 0.95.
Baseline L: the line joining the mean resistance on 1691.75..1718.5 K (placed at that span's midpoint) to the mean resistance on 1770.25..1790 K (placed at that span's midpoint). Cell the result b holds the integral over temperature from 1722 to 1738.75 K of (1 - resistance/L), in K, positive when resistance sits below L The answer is 0.25 K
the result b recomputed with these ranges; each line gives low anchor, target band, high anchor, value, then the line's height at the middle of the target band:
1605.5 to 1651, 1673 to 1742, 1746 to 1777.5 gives -1.5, 3.41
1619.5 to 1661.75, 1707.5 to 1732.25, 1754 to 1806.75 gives 0.1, 3.42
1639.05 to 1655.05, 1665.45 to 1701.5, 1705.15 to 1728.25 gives -0.8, 3.49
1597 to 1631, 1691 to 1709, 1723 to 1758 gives -0.4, 3.41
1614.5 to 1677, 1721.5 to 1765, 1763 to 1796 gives 0.5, 3.4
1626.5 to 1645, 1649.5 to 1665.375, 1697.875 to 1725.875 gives -0.4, 3.5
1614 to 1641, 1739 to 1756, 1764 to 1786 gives 0.3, 3.4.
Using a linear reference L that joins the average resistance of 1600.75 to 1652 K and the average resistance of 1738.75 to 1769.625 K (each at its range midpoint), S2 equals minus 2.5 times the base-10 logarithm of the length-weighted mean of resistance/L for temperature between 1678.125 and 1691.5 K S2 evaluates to -0.054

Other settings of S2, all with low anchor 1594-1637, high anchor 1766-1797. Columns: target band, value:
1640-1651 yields -0.027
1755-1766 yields 0.011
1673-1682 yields -0.030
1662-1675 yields -0.030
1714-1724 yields 0.006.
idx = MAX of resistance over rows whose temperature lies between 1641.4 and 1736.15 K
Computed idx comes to 3.734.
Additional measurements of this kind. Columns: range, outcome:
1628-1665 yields 3.641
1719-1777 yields 3.502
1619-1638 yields 3.605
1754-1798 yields 3.43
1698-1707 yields 3.517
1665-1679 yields 3.631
